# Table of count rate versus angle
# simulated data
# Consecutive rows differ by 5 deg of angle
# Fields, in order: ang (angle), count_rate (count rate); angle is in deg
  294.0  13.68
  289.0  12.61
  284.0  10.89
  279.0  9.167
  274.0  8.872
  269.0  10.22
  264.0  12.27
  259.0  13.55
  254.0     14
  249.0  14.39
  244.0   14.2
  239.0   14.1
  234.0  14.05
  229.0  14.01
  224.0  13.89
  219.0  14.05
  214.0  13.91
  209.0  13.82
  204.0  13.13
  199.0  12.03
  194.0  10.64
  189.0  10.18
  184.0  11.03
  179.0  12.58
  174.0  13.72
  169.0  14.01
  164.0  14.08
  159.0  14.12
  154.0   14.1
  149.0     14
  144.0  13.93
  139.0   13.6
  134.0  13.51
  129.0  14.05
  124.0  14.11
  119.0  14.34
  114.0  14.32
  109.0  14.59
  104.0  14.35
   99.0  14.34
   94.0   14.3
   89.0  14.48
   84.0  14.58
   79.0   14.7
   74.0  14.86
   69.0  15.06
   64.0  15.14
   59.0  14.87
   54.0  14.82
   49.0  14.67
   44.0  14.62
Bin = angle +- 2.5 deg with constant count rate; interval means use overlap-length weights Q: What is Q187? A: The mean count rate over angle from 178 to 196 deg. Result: 11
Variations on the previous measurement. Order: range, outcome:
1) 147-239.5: 13.2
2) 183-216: 12.1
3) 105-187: 13.7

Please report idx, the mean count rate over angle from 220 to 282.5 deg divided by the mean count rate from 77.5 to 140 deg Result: 0.9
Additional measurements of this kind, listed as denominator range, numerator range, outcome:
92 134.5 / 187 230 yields 0.90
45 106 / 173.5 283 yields 0.86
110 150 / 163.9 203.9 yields 0.87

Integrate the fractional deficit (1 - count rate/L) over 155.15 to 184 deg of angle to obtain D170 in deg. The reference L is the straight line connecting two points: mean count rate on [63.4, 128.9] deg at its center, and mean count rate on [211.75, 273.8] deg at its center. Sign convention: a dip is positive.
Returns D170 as 1.0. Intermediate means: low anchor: 14.5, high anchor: 13.4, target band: 13.5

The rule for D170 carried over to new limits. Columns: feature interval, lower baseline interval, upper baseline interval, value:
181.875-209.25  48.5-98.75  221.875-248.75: 4.98 deg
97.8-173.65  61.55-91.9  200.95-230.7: 1.46 deg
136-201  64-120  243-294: 2.66 deg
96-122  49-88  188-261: 0.14 deg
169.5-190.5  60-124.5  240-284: 1.79 deg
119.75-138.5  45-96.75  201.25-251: 0.70 deg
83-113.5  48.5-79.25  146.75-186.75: -0.04 deg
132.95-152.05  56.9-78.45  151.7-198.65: -0.60 deg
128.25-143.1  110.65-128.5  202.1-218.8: 0.47 deg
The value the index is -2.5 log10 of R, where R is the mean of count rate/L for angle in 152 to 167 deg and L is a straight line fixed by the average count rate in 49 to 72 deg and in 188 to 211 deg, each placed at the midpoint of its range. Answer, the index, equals -0.099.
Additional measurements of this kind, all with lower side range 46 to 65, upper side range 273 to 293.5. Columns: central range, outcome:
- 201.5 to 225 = -0.14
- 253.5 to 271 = -0.11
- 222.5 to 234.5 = -0.19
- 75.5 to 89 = -0.02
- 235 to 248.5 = -0.22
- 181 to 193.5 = 0.17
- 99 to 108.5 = -0.03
